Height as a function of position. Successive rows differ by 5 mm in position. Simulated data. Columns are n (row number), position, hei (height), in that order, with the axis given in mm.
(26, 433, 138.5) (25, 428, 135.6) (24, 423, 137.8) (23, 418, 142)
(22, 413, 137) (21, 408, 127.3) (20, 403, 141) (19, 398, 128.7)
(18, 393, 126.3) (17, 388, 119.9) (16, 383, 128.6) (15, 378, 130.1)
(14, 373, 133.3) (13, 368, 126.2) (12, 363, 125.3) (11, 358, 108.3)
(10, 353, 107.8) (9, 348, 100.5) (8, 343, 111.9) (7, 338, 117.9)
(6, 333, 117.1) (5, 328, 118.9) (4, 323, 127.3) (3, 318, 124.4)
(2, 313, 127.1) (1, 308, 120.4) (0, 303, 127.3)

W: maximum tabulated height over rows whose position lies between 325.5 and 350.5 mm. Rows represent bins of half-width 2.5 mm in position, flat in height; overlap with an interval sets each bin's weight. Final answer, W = 118.9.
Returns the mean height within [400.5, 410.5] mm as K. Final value 134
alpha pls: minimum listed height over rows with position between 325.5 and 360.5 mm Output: 100.5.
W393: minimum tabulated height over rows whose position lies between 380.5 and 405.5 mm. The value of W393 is 119.9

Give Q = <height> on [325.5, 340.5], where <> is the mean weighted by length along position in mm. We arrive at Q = 118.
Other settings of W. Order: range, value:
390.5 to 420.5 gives 142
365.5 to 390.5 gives 133.3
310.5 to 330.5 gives 127.3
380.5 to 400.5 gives 128.7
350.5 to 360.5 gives 108.3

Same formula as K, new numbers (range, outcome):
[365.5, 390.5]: 128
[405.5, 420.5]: 135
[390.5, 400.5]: 128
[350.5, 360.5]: 108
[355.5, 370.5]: 120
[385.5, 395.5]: 123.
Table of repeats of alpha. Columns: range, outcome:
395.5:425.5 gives 127.3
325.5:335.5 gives 117.1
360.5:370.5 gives 125.3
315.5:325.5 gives 124.4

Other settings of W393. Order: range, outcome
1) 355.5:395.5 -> 108.3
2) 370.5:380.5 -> 130.1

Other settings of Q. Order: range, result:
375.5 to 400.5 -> 127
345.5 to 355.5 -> 104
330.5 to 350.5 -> 112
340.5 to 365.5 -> 111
